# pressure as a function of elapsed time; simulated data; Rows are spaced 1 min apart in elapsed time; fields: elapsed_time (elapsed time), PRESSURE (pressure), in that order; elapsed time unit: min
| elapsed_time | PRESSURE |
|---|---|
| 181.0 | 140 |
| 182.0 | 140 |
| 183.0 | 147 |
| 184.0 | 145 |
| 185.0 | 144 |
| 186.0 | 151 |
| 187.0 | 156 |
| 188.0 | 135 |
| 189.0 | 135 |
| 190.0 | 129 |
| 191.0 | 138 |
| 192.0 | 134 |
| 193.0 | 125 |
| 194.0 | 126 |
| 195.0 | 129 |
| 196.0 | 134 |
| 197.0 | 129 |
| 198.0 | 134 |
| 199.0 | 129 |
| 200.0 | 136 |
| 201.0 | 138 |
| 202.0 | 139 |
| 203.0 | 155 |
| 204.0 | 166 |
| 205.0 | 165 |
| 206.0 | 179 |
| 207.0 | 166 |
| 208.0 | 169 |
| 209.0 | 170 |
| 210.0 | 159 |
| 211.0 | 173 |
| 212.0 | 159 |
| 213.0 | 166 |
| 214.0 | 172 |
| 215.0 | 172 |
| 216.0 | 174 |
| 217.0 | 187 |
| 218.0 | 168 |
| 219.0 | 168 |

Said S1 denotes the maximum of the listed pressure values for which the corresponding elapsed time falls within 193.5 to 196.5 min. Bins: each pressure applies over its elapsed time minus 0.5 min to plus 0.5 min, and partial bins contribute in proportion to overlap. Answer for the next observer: 134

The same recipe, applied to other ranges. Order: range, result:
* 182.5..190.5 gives 156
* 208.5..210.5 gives 170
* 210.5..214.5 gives 173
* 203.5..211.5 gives 179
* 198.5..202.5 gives 139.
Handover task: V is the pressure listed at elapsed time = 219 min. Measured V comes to 168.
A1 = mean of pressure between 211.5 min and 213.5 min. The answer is 162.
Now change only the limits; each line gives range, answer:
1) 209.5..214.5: 166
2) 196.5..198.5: 132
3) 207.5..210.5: 166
